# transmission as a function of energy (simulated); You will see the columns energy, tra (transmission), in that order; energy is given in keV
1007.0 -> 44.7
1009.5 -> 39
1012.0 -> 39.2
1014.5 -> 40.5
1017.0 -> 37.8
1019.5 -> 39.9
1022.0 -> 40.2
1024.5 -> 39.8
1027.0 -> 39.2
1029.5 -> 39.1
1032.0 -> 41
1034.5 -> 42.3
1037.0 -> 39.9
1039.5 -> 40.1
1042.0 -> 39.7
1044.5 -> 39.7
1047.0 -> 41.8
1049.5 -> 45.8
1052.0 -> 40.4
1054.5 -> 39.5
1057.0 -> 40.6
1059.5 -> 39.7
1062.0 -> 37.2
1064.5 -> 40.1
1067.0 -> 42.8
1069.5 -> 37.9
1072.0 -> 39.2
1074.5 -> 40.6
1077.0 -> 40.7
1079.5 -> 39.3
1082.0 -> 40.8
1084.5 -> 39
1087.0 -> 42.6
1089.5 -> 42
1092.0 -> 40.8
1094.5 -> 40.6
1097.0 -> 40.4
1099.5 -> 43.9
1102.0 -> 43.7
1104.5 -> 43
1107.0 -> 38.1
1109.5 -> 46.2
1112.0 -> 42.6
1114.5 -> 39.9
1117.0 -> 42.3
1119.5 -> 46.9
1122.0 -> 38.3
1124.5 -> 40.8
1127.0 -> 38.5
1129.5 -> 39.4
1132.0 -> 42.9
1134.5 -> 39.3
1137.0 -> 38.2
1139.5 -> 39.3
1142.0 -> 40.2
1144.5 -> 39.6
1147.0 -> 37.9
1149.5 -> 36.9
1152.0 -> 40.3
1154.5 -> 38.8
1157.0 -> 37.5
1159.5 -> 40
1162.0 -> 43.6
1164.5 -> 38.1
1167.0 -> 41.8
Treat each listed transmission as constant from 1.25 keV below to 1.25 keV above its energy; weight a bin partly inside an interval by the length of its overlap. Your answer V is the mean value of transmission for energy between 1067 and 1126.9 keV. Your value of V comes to 41.3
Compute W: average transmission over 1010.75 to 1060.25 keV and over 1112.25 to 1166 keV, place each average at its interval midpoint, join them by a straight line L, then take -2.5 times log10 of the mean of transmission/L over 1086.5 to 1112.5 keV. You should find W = -0.054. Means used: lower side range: 40.3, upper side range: 40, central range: 42.1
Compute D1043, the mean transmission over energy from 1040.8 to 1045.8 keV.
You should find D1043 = 39.7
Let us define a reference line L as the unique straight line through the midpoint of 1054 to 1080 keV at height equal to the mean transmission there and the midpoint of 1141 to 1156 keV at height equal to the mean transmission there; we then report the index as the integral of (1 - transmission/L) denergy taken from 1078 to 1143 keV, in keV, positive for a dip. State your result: -3.0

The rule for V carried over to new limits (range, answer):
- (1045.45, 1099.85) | 40.7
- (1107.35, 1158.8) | 40.2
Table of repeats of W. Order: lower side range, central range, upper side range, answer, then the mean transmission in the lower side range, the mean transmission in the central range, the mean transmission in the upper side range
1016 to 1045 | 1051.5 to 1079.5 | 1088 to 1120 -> 0.03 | 39.9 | 39.8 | 42.2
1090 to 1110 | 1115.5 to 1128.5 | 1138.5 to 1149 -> -0.02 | 41.9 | 41.3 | 39.1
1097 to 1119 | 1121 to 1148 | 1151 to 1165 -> 0.04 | 42.5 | 39.5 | 39.8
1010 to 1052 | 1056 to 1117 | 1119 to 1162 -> -0.02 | 40.4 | 40.9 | 39.7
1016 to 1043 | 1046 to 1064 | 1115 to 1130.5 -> -0.01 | 39.9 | 40.7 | 41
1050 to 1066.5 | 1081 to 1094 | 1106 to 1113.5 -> 0.01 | 40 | 41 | 42.4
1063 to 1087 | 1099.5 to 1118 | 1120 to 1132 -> -0.06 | 40.1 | 42.4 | 40.1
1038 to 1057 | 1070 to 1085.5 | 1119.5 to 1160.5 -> 0.02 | 41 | 39.8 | 39.5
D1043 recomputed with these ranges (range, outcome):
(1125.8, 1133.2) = 40.3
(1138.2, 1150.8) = 38.8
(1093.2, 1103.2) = 42.1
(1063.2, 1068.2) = 41.4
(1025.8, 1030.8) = 39.2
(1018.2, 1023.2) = 40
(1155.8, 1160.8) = 38.8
